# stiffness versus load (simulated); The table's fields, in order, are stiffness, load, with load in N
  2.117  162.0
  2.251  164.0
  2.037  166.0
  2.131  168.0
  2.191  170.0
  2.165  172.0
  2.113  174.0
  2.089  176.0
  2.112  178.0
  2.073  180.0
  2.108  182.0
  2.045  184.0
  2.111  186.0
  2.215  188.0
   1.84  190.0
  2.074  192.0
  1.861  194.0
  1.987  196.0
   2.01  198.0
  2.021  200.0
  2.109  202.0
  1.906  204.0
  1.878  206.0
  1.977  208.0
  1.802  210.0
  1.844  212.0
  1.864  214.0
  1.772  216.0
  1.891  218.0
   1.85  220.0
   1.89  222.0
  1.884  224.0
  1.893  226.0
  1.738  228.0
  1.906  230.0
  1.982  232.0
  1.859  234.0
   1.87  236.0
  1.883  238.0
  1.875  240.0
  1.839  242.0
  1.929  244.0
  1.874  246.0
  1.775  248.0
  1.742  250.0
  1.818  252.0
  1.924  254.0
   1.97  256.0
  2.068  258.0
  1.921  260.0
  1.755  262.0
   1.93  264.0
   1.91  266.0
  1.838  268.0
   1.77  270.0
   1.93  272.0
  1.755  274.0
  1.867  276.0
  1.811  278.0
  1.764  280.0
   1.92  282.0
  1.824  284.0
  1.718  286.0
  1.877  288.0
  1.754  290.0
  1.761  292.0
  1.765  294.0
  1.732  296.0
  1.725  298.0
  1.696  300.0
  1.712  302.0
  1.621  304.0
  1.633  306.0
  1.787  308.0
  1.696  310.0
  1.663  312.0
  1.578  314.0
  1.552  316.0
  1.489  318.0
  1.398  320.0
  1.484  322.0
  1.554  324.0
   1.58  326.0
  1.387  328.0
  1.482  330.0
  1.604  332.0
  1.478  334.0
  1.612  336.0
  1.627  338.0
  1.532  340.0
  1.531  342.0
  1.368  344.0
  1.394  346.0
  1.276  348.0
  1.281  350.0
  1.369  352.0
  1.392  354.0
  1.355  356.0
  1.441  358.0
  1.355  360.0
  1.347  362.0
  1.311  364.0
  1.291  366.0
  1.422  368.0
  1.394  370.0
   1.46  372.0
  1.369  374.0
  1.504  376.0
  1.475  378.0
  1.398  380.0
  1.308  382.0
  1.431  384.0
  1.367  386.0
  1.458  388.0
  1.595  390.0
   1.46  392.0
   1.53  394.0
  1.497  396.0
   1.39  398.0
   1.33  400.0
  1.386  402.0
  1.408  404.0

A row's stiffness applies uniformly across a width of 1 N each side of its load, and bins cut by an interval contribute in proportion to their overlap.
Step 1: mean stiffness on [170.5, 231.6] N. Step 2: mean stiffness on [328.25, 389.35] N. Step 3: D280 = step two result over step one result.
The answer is 0.7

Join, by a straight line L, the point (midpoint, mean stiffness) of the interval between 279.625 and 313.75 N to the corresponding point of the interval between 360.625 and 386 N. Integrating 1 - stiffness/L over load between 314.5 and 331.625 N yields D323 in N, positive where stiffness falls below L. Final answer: 1.3 N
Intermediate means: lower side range 1.74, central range 1.5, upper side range 1.39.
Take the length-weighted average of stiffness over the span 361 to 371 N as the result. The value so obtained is 1.35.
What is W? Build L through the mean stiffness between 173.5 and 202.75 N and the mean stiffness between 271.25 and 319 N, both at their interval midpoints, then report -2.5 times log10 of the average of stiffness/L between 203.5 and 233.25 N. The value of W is 0.05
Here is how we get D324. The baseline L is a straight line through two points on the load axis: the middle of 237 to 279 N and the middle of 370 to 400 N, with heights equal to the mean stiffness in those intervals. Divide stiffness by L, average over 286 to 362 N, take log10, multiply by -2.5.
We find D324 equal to 0.06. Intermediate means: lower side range 1.87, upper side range 1.44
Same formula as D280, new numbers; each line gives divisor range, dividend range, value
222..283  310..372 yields 0.78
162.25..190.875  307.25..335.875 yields 0.74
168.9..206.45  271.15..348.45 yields 0.80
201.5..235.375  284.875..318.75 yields 0.90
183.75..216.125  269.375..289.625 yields 0.93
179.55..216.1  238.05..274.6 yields 0.95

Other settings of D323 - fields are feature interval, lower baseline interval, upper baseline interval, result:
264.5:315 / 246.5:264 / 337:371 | -1.8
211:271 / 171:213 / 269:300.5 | 0.9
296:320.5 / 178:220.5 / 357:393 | -0.2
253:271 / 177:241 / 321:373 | -1.6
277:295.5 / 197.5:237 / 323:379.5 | -1.6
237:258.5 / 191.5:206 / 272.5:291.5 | 0.1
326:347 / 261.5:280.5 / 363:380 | 0.7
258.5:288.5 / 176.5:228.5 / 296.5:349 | -2.1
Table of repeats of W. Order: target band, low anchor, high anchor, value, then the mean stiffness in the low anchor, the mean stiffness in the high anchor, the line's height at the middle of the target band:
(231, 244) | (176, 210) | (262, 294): 0.02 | 2.02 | 1.82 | 1.92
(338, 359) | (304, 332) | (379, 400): 0.08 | 1.56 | 1.44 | 1.51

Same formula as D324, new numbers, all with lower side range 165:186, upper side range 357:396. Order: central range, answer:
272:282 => -0.04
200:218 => 0.05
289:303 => -0.03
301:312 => -0.02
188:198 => 0.04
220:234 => 0.03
